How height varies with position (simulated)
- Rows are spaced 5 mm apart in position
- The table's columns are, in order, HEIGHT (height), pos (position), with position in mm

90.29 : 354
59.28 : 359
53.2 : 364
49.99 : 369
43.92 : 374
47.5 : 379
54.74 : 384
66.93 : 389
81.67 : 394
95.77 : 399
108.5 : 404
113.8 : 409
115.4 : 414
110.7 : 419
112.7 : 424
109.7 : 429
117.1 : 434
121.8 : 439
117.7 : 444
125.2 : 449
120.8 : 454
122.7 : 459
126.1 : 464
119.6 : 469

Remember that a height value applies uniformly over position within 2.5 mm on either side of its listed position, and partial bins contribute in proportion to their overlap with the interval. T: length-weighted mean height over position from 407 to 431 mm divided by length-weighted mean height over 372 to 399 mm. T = 1.80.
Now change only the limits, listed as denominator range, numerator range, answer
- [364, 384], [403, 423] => 2.30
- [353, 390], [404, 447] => 2.03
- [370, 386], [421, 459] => 2.43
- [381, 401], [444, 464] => 1.67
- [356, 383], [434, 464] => 2.35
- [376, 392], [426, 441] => 2.04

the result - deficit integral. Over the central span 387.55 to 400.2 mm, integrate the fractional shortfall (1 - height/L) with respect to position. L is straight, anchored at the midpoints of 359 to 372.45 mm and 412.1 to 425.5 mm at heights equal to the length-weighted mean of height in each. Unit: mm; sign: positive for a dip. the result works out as 0.6 mm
